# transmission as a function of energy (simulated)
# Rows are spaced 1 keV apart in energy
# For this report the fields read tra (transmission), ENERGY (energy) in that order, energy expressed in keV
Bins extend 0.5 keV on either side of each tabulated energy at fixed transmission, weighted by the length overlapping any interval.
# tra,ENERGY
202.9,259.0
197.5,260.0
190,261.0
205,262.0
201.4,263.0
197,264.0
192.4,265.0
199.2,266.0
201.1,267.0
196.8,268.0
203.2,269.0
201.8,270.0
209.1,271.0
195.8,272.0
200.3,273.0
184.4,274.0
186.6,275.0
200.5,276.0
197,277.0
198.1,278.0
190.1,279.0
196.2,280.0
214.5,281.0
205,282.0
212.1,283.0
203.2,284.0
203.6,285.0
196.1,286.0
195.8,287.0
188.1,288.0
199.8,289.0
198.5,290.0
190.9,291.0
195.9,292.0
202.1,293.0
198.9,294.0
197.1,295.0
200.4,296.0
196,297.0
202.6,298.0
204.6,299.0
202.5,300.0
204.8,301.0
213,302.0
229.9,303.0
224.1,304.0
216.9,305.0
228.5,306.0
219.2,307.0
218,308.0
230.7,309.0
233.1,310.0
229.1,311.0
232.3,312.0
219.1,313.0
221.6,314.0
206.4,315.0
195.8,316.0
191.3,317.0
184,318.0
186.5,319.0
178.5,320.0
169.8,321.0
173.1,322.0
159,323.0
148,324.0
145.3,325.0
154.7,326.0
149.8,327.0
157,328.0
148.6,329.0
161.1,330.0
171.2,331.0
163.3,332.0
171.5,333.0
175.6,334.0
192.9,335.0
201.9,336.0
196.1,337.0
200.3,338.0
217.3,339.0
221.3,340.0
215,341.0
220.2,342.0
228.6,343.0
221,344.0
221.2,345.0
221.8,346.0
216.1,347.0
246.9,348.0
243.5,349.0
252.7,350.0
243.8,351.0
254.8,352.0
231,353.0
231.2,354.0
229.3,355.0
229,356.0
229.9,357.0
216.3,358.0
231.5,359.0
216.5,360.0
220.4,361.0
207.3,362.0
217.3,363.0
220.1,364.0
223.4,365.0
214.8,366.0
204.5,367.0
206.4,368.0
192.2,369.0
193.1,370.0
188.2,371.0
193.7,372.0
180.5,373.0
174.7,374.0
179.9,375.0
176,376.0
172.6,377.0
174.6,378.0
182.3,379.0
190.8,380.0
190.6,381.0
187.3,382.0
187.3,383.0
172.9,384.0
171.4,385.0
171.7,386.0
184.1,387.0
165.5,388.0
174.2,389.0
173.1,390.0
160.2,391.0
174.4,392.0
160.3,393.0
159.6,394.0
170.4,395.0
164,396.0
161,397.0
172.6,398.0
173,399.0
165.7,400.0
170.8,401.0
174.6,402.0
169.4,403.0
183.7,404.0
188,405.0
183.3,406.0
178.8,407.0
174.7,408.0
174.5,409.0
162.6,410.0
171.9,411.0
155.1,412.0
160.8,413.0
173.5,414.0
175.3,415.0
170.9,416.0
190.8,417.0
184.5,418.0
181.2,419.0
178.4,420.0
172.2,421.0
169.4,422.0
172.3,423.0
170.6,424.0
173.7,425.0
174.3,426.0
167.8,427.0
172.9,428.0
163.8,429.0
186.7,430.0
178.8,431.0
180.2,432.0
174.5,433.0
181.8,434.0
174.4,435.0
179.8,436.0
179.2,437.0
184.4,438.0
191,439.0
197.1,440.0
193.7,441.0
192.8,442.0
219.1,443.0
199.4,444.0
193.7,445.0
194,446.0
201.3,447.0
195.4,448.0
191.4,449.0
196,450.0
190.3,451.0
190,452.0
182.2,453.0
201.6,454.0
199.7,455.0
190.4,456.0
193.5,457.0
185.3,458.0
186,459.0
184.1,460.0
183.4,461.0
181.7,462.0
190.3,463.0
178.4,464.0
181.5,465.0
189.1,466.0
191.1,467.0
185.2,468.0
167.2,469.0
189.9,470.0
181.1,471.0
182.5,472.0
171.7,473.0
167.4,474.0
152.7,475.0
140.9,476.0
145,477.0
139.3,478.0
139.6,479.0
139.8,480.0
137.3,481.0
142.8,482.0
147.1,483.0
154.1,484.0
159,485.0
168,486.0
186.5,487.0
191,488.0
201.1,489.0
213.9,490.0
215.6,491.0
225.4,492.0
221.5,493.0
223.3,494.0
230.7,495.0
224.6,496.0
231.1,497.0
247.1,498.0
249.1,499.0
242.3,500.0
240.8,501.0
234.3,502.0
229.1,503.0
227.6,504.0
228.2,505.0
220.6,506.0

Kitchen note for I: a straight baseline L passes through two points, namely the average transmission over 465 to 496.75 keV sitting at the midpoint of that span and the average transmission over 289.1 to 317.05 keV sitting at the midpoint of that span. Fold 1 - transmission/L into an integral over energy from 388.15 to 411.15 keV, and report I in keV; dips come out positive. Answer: 2.6 keV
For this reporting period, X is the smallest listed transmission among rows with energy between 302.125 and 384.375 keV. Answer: 145.3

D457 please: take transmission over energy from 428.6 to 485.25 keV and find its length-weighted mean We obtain 179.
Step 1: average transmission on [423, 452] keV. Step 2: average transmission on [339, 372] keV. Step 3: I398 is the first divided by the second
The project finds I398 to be 0.84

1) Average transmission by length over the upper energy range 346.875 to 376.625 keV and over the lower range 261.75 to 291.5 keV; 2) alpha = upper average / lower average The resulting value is 1.1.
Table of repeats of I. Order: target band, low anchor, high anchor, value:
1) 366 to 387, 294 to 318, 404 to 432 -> 0.4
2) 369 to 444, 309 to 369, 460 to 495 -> 5.4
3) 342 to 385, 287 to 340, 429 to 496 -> -4.2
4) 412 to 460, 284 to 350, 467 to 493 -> -1.4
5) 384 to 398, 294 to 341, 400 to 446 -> 1.1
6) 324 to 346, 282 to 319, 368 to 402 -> 0.8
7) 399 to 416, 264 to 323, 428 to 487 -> 1.2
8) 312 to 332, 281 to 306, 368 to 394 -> 2.1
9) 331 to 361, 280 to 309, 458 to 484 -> -3.6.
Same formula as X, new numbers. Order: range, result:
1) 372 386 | 171.4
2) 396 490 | 137.3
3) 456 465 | 178.4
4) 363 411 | 159.6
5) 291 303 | 190.9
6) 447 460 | 182.2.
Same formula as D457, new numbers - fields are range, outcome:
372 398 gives 175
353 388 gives 199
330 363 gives 216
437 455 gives 195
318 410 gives 191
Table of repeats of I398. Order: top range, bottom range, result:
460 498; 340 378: 0.84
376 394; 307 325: 0.89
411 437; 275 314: 0.84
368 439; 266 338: 0.90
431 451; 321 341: 1.09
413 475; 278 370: 0.90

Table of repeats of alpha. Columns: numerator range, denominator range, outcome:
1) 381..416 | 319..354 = 0.88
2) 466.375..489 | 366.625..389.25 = 0.89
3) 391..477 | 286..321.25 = 0.87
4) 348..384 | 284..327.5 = 1.05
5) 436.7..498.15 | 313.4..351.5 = 0.96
